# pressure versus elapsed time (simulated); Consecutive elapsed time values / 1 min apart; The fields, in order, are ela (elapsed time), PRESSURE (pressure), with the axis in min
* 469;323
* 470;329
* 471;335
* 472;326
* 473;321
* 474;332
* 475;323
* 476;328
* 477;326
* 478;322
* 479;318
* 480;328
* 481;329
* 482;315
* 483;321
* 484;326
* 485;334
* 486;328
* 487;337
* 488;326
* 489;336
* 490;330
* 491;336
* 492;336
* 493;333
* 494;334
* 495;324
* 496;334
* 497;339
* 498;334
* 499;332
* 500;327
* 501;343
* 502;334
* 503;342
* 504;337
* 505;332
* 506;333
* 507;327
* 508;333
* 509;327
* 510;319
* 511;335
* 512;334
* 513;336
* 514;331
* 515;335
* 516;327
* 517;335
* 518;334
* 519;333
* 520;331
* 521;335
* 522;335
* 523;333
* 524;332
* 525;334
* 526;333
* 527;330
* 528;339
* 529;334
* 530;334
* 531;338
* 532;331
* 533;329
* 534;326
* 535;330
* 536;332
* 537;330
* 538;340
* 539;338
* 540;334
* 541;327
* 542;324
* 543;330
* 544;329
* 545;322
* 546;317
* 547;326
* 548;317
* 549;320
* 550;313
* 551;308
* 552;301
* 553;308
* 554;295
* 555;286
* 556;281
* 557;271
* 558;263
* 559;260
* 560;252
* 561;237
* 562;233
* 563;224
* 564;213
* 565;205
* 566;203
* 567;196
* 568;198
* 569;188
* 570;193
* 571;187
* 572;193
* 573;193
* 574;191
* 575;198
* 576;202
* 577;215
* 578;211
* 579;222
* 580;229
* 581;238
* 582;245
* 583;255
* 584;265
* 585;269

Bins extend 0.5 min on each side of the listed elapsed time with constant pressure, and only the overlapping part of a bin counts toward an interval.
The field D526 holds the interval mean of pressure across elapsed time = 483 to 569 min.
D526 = 314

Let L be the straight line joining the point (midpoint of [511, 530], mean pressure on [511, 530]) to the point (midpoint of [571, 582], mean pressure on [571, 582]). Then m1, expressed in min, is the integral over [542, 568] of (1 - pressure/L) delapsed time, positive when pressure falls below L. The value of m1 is -1.7 min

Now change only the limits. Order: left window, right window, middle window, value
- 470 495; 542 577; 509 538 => -4.4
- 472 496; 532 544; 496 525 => -0.3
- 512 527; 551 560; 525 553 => -1.9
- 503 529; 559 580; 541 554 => -2.9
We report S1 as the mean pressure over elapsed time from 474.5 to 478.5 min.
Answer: 325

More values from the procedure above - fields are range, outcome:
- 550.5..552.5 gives 304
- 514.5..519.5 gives 333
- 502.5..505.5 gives 337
